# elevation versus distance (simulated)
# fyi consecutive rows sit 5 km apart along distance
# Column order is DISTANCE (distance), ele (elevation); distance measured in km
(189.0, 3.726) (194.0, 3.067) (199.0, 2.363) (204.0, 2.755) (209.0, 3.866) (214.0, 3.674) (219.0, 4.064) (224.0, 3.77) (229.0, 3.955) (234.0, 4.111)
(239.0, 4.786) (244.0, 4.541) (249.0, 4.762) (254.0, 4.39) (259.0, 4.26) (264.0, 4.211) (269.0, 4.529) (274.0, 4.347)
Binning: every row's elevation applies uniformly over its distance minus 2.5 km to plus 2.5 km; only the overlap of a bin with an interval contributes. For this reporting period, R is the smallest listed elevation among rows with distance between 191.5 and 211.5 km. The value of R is 2.363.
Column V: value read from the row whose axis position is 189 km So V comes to 3.726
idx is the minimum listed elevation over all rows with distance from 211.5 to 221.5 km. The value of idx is 3.674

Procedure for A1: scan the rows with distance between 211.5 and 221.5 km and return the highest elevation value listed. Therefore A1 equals 4.064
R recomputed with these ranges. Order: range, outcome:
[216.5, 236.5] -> 3.77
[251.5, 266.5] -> 4.211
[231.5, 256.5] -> 4.111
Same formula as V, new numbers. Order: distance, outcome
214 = 3.674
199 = 2.363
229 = 3.955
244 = 4.541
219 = 4.064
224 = 3.77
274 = 4.347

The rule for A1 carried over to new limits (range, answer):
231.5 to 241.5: 4.786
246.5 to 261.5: 4.762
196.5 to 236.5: 4.111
